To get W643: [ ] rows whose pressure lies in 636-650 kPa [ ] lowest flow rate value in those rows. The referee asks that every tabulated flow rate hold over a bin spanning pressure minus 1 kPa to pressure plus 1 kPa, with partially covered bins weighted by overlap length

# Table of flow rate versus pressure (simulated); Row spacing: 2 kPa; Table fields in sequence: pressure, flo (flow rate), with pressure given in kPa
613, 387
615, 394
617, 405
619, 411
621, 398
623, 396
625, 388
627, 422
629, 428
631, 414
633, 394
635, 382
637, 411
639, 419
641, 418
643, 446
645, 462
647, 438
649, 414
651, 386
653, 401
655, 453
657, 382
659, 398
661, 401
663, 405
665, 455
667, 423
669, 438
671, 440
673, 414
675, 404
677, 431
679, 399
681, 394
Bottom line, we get 411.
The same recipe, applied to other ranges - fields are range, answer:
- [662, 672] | 405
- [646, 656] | 386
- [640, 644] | 418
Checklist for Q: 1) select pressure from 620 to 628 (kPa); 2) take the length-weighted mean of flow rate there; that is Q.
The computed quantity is 401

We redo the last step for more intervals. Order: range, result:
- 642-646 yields 454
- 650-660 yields 404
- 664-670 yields 439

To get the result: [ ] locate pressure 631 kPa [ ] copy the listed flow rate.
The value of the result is 414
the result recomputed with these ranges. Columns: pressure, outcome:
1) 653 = 401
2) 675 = 404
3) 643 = 446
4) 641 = 418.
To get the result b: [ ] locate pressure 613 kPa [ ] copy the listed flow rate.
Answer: 387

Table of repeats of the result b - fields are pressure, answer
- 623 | 396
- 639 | 419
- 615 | 394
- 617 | 405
